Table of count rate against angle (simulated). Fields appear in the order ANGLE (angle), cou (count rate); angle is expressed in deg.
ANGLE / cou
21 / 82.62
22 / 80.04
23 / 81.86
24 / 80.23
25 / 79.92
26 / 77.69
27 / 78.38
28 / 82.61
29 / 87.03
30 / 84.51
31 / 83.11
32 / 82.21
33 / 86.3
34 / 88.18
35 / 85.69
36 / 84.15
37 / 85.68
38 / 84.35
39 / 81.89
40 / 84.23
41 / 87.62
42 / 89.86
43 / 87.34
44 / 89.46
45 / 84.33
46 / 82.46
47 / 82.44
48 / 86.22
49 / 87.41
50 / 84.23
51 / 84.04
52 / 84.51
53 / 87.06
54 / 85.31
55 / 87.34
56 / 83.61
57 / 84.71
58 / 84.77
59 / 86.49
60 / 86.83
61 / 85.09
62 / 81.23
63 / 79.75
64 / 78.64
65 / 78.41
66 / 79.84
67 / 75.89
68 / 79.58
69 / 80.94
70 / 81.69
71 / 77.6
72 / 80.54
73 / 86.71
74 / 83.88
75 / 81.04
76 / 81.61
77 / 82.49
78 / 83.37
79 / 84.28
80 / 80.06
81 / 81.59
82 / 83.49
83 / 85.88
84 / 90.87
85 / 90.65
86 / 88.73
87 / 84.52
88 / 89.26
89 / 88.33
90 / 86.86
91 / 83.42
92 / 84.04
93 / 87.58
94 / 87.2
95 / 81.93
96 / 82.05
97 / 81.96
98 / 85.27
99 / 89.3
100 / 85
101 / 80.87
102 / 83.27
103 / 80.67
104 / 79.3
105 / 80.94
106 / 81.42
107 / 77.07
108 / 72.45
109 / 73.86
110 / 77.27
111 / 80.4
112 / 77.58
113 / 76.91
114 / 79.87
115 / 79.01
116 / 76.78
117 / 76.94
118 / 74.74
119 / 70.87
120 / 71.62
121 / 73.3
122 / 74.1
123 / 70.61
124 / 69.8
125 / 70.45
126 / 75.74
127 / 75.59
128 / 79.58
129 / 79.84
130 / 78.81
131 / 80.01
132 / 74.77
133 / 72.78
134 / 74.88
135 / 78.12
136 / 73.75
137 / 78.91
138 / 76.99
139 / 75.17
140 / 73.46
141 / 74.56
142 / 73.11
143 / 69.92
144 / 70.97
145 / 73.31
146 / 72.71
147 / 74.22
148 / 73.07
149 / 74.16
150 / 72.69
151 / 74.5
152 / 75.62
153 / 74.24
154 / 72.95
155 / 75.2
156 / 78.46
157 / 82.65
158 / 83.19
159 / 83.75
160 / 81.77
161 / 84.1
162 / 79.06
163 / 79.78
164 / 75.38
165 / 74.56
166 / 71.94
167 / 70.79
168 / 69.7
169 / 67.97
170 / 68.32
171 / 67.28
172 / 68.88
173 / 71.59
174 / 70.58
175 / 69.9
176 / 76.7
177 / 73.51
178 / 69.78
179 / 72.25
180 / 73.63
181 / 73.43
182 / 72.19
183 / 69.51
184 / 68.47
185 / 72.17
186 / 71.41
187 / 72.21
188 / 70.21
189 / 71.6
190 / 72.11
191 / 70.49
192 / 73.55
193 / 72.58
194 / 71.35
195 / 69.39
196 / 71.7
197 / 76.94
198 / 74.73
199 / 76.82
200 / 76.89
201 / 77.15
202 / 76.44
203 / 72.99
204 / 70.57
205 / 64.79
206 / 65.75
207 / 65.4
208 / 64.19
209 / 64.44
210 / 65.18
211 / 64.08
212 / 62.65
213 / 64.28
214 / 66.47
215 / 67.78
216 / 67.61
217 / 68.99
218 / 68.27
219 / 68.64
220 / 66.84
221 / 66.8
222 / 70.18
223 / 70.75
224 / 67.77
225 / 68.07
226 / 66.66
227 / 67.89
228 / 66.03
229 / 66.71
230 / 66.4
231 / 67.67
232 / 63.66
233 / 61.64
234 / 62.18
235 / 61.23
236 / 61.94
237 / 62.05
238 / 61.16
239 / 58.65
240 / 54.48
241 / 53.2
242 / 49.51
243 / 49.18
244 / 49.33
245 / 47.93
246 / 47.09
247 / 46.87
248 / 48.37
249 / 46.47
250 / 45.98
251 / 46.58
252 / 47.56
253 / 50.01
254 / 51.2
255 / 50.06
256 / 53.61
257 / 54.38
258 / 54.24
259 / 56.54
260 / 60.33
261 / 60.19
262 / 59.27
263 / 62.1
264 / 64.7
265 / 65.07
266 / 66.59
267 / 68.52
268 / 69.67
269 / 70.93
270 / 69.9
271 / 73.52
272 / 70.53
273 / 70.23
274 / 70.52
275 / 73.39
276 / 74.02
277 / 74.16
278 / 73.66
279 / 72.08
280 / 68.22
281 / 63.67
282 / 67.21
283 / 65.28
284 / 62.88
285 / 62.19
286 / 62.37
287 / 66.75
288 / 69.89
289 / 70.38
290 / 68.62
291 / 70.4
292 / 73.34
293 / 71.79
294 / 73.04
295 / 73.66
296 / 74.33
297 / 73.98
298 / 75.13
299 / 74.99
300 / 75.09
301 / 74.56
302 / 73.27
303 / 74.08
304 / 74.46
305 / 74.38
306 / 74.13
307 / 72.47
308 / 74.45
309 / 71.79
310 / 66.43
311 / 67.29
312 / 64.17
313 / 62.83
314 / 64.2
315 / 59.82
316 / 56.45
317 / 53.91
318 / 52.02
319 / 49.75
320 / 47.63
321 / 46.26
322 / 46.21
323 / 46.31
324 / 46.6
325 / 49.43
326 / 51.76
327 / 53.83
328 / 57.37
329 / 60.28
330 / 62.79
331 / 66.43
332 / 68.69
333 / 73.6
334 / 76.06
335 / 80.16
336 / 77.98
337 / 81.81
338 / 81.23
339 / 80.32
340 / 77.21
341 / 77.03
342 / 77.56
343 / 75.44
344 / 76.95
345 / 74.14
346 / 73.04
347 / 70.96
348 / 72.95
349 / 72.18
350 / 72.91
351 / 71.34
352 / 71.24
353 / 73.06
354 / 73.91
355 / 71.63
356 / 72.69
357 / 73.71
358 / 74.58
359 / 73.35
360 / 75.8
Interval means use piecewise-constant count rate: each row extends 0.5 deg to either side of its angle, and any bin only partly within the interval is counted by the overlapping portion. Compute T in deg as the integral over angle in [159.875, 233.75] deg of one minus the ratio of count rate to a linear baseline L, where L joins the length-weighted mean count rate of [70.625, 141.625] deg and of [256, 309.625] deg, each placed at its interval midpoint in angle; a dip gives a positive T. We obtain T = 3.98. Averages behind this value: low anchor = 79.9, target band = 70.3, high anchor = 68.9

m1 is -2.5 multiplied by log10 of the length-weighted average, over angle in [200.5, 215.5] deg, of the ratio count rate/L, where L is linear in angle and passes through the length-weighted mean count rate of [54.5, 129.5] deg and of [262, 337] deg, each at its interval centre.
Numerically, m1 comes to 0.08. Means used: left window 81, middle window 67.5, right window 66.6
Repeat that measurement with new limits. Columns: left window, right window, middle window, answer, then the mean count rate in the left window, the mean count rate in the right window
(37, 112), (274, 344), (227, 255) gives 0.29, 83.4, 67.5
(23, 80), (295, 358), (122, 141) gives 0.05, 83.4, 68.1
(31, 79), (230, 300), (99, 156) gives 0.01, 83.8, 62.7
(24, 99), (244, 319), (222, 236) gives 0.05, 84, 64.5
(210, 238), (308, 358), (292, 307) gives -0.12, 65.9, 66.5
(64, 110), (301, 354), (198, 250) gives 0.17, 82.7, 67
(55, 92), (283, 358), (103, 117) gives 0.04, 83.5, 68.2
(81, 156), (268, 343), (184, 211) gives 0.04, 78.3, 67.7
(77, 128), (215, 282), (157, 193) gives -0.03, 80.6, 61.9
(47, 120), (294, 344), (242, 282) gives 0.17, 82.3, 66.9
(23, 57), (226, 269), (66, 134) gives -0.05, 84.5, 57.6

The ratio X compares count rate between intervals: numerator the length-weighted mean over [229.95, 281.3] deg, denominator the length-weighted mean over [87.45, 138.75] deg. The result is 0.76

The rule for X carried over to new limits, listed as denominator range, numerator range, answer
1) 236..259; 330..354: 1.45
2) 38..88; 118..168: 0.90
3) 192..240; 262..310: 1.04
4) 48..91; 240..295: 0.74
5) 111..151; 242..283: 0.80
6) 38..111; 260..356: 0.82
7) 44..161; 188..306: 0.82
